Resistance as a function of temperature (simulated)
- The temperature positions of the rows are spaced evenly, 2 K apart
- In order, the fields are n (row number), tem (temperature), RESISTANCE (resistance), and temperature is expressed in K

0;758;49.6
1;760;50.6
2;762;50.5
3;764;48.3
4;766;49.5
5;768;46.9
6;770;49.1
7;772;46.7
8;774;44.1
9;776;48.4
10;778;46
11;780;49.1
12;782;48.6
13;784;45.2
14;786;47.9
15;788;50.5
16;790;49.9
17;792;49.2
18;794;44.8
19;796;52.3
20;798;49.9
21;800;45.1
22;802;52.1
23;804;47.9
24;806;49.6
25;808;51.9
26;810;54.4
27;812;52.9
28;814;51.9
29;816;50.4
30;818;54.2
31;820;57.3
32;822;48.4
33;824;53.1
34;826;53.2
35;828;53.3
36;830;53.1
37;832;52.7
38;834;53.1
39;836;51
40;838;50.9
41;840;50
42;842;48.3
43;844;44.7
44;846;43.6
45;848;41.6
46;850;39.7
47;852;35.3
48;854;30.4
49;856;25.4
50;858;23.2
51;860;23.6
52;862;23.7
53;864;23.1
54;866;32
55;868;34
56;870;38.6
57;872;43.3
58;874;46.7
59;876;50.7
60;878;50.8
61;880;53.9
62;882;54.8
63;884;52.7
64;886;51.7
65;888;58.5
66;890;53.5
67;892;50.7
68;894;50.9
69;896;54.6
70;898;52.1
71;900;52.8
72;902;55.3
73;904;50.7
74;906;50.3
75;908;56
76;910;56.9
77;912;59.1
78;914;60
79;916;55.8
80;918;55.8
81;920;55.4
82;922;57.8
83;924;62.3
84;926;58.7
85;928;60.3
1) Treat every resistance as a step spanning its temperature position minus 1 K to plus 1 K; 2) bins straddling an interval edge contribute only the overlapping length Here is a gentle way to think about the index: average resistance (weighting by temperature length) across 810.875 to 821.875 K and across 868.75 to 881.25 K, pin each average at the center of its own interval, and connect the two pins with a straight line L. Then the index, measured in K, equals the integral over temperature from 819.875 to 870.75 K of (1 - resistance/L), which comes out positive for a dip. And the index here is 9.1 K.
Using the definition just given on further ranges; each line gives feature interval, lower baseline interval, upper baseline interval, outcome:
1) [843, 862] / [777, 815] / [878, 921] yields 6.72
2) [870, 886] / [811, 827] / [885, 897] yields 1.04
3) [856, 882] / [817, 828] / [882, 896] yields 7.83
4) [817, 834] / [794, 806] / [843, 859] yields -4.39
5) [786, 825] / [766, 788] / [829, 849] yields -2.13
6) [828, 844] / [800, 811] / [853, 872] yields -4.90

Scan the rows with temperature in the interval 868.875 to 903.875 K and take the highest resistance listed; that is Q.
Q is 58.5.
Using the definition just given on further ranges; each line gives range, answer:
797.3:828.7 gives 57.3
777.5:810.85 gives 54.4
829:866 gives 53.1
